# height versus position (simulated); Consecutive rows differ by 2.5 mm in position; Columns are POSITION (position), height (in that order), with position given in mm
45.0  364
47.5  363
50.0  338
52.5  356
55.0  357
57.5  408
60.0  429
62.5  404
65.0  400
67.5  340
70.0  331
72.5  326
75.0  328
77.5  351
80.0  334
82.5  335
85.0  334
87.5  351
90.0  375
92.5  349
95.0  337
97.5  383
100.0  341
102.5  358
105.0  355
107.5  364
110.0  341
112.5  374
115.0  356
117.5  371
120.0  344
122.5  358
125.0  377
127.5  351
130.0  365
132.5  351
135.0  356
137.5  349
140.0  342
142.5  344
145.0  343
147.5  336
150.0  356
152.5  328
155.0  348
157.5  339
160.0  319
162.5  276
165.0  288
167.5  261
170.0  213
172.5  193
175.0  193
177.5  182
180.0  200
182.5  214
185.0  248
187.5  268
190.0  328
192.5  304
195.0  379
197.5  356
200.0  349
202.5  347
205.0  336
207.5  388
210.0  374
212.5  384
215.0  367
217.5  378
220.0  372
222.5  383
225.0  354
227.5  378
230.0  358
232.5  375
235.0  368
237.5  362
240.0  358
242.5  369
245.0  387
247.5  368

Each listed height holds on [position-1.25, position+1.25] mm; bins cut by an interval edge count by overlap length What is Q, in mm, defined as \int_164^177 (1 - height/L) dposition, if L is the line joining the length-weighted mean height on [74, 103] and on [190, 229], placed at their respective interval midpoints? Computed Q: 4.8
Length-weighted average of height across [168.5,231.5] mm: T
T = 314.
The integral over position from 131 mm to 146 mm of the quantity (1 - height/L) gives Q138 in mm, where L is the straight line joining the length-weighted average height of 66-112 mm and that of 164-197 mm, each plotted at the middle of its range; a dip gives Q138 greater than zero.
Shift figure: -2.60 mm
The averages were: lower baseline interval 347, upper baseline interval 254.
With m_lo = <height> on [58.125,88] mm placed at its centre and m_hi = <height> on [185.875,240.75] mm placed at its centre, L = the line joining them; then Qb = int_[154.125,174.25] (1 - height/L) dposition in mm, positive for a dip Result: 4.5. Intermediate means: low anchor 356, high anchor 357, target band 276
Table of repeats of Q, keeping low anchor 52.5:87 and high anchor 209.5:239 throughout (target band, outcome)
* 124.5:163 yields 2.30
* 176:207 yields 6.27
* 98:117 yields 0.26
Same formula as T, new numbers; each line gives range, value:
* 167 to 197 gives 251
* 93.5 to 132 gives 358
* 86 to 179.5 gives 328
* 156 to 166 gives 307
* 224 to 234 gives 367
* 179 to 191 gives 251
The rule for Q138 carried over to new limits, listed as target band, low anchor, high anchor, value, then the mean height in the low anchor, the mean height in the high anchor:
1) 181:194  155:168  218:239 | 2.23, 304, 369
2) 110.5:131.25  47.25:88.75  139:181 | -2.93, 358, 286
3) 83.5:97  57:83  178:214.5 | 0.15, 362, 318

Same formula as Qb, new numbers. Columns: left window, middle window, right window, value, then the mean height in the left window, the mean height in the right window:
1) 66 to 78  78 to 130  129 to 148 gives -1.9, 336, 349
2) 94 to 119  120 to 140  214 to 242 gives 0.2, 358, 368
